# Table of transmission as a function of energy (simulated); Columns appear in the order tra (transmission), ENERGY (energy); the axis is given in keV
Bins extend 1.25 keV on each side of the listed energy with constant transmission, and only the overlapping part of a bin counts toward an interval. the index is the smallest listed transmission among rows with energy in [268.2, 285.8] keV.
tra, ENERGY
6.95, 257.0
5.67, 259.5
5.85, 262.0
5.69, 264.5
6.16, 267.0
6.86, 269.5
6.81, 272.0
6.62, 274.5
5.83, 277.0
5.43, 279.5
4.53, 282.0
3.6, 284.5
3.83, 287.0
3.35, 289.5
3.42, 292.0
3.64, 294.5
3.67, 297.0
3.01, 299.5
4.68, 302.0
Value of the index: 3.6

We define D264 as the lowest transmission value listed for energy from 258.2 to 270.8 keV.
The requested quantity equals 5.67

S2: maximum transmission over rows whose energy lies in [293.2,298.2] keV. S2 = 3.67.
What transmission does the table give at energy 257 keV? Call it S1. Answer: 6.95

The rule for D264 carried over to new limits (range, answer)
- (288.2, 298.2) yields 3.35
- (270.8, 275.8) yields 6.62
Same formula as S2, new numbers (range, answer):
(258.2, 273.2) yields 6.86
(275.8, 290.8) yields 5.83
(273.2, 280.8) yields 6.62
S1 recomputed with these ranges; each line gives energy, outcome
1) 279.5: 5.43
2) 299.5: 3.01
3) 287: 3.83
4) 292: 3.42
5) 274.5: 6.62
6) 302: 4.68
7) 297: 3.67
